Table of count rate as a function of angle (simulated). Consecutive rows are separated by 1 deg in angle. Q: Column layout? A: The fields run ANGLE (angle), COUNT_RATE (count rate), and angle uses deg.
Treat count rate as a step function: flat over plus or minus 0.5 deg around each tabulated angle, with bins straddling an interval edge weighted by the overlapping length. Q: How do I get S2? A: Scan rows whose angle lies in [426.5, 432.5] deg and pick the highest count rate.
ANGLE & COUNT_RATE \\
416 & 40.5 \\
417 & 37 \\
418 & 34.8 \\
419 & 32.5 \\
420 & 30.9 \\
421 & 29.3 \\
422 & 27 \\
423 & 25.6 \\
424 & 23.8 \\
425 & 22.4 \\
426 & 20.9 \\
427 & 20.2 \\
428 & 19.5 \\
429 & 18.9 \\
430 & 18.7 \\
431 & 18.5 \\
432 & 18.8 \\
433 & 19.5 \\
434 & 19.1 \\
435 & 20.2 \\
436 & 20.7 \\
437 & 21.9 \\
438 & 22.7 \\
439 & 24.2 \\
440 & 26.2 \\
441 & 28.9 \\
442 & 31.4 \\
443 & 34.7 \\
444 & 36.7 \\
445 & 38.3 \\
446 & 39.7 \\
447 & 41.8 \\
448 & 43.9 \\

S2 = 20.2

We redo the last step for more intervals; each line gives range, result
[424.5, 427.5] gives 22.4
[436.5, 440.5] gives 26.2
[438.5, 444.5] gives 36.7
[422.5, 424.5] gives 25.6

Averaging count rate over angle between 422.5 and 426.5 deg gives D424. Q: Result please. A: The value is 23.2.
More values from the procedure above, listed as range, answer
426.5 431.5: 19.2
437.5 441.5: 25.5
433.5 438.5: 20.9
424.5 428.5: 20.8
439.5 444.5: 31.6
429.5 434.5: 18.9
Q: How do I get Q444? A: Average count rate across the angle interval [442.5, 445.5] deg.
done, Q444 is 36.6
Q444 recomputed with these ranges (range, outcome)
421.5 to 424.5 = 25.5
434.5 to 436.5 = 20.4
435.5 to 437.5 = 21.3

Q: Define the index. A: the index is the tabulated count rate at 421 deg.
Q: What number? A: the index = 29.3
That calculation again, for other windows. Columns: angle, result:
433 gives 19.5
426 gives 20.9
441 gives 28.9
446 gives 39.7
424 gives 23.8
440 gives 26.2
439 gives 24.2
